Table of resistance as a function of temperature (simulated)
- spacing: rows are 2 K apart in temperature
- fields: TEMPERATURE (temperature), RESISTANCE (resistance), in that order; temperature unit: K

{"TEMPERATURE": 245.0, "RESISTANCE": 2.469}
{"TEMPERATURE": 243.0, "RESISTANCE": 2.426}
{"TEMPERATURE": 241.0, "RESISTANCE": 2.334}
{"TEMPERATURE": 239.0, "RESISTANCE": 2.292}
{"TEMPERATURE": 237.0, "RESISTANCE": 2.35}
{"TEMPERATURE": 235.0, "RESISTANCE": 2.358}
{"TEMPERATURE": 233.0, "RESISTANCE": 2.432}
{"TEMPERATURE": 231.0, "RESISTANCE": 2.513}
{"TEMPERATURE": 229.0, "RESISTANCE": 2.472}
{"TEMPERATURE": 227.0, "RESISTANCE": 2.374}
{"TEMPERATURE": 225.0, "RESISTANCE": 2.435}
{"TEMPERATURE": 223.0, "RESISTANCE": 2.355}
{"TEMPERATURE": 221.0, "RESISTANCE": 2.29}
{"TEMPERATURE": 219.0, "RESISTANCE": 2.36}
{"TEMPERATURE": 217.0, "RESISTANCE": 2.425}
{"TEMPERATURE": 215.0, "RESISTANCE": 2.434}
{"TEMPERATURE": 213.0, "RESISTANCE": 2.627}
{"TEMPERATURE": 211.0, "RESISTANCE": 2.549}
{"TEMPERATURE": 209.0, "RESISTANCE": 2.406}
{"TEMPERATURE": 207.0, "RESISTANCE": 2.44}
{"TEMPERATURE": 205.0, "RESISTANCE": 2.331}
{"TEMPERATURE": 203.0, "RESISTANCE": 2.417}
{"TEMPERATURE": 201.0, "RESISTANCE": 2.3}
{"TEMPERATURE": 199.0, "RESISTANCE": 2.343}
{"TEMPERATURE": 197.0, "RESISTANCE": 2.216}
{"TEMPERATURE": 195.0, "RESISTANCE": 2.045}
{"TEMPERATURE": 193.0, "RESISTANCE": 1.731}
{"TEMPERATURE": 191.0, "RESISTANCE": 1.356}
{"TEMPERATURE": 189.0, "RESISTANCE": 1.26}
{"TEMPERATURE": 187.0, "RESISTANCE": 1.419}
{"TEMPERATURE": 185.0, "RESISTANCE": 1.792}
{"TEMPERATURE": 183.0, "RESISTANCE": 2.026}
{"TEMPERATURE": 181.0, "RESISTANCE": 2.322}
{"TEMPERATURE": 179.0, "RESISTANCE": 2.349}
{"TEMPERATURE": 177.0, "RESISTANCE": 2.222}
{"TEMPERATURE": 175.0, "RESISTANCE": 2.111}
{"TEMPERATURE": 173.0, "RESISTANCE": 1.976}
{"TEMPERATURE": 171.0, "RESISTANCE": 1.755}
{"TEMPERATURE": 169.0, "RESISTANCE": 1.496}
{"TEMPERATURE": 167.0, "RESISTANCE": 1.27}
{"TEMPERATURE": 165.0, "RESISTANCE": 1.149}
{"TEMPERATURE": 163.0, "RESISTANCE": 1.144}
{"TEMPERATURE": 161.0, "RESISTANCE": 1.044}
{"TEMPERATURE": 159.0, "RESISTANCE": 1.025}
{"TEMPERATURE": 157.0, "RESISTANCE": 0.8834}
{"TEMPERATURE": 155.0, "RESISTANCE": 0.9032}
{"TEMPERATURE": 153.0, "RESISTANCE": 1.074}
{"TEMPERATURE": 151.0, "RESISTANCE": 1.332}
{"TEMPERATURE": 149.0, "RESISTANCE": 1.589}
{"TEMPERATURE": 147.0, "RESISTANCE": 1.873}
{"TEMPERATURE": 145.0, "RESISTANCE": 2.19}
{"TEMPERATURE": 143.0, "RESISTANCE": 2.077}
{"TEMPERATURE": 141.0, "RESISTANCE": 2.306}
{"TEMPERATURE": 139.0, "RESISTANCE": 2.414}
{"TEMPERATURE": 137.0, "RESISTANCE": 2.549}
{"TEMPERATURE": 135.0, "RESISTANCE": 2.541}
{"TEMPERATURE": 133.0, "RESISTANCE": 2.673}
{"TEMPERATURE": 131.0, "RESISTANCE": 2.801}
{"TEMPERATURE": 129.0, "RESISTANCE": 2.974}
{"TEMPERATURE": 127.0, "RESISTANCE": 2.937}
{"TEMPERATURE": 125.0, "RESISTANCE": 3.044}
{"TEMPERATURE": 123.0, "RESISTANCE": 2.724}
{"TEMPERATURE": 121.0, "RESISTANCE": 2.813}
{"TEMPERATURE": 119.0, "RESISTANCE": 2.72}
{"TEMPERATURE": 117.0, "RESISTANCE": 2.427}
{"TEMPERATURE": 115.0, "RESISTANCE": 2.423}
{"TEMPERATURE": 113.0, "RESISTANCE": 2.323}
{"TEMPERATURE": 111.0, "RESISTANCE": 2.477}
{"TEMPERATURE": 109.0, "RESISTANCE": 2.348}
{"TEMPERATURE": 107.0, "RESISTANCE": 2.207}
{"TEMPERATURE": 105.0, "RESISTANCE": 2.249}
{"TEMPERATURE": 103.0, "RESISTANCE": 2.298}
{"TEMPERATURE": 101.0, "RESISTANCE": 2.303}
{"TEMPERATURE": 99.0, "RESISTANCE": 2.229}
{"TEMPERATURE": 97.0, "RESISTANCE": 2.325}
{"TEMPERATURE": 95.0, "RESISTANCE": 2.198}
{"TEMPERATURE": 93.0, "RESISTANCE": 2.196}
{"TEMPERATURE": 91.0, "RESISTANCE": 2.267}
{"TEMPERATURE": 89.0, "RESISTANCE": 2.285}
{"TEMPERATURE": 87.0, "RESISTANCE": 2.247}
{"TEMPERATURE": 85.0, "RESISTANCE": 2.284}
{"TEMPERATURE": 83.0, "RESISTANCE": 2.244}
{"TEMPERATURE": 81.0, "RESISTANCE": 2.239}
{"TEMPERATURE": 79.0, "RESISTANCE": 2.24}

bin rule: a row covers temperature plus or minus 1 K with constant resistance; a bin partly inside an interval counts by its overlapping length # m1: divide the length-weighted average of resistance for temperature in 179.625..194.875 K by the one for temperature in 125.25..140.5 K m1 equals 0.6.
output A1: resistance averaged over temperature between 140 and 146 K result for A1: 2.19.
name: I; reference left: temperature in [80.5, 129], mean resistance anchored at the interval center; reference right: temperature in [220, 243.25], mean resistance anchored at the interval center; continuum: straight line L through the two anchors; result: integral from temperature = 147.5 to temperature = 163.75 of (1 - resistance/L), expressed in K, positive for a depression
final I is 8.5 K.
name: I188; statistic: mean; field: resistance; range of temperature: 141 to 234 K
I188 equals 1.94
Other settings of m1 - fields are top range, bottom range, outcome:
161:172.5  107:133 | 0.51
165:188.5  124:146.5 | 0.71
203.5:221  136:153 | 1.23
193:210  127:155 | 1.05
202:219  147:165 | 2.10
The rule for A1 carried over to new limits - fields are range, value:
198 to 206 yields 2.35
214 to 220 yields 2.41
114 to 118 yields 2.42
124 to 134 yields 2.89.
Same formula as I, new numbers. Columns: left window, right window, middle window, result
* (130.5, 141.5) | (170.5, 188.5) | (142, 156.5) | 5.08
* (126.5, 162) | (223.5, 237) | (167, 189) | 2.53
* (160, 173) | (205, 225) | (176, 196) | -1.00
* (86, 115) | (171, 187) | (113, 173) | 4.47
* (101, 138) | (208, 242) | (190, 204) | 2.26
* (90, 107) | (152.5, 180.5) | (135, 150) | -3.50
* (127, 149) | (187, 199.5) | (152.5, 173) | 8.71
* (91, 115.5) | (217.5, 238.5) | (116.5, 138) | -4.09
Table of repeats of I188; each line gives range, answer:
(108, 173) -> 2.04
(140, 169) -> 1.42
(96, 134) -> 2.54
